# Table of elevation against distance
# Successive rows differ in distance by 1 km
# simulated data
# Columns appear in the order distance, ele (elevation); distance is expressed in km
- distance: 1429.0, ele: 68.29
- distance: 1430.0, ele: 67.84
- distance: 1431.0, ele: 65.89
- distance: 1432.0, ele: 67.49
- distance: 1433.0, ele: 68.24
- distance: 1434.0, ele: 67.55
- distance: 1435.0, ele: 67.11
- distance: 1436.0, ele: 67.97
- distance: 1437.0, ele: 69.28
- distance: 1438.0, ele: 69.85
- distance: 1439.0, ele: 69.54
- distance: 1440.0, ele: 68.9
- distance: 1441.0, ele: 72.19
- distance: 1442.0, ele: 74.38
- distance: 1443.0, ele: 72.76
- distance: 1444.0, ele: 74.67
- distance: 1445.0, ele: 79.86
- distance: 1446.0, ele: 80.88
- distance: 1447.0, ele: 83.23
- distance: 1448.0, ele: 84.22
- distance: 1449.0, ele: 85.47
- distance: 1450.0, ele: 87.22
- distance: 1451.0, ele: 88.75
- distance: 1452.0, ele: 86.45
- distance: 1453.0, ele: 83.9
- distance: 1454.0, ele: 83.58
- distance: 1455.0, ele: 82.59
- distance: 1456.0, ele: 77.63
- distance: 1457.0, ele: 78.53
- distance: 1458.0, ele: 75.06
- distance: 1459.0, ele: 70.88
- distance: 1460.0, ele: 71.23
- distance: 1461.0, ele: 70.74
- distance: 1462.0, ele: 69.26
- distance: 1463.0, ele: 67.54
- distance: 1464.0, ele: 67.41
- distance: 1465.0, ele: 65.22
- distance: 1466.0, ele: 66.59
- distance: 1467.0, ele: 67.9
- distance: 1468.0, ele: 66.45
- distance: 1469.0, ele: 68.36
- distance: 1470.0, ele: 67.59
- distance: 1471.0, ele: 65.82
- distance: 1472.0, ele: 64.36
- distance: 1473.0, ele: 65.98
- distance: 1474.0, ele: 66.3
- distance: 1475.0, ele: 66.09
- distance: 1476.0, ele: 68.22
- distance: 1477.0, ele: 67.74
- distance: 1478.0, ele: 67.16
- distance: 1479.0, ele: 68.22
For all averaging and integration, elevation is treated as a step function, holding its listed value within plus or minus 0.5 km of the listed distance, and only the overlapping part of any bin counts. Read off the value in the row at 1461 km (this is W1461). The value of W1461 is 70.74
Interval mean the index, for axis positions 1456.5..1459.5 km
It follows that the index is 74.8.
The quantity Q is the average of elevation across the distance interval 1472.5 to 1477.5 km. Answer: 66.9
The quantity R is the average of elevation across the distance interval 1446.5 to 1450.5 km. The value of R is 85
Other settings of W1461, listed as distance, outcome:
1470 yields 67.59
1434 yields 67.55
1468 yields 66.45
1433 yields 68.24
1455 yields 82.59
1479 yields 68.22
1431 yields 65.89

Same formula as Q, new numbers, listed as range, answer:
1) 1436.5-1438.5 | 69.6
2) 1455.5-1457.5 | 78.1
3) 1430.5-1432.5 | 66.7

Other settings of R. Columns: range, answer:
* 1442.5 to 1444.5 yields 73.7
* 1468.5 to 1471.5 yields 67.3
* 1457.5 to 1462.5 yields 71.4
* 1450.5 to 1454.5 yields 85.7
